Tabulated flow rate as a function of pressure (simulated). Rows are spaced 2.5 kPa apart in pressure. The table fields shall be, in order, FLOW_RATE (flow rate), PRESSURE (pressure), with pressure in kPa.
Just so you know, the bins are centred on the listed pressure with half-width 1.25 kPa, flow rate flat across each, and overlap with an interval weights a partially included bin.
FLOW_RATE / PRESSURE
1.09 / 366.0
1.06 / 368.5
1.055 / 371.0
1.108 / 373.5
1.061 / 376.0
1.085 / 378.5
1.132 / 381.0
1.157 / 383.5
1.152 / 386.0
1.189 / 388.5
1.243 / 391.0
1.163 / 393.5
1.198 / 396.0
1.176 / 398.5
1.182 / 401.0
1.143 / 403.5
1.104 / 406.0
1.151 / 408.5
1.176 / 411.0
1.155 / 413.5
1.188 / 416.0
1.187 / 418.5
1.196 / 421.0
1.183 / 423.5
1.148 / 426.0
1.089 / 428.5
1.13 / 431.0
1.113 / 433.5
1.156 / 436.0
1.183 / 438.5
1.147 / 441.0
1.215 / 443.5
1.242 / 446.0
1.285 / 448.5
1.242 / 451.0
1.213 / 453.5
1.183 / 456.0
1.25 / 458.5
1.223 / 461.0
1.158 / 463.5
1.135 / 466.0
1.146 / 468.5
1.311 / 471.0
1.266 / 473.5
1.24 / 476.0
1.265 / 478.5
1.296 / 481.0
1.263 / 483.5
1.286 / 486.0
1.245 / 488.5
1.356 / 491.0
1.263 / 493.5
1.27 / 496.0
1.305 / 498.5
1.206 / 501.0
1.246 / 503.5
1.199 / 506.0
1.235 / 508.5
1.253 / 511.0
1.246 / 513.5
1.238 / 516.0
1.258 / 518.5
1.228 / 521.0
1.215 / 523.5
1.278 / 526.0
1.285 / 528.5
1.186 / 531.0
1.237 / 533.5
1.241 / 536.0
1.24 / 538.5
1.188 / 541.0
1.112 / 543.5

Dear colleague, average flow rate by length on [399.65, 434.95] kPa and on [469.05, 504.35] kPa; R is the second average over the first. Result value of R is 1.1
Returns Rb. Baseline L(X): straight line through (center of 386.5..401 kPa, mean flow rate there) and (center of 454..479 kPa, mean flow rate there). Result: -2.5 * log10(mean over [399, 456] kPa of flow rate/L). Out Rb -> 0.03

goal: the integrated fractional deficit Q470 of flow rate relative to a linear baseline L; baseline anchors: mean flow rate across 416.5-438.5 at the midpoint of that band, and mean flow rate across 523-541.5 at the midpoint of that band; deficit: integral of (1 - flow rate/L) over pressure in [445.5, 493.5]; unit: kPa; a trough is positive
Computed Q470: -2.3 kPa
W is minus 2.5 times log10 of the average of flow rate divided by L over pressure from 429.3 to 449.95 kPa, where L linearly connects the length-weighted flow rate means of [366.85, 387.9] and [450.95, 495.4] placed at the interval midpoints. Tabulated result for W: 0.010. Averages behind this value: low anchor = 1.1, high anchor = 1.24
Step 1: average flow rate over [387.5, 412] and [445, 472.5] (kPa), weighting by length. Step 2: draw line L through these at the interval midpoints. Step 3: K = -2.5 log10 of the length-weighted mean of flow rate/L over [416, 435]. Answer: 0.04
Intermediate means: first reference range 1.17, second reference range 1.22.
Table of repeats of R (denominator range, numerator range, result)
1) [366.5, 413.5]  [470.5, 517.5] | 1.11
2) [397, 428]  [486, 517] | 1.08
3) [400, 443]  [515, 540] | 1.07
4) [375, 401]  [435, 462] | 1.05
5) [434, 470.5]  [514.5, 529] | 1.04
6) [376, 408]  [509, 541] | 1.07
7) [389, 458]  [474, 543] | 1.06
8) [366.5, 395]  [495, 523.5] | 1.10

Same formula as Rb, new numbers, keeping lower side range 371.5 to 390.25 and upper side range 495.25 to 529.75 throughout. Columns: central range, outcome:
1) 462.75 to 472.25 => 0.02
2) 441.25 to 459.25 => -0.03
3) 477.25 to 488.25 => -0.05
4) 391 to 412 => -0.02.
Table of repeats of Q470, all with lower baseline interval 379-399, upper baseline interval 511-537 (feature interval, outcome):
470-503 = -1.4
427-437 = 0.6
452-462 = -0.1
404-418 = 0.3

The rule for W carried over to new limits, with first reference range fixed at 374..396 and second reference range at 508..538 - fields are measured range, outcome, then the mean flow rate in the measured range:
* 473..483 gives -0.05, 1.27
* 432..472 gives 0.00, 1.2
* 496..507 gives -0.01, 1.24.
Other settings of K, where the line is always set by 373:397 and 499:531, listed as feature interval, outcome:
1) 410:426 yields -0.01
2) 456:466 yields 0.00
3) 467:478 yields -0.03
